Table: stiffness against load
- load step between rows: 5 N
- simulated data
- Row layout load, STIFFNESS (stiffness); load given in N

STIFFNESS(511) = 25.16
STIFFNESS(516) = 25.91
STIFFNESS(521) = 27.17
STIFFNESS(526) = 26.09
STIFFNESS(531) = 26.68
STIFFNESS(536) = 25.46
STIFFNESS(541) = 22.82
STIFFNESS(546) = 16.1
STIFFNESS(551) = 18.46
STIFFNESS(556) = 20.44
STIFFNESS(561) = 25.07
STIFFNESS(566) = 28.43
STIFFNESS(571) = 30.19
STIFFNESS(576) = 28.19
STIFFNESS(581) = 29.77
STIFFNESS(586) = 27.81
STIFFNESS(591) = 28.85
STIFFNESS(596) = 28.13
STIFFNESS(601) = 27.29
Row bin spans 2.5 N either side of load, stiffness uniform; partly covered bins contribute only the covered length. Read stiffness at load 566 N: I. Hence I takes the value 28.43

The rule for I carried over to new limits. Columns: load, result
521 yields 27.17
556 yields 20.44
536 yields 25.46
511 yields 25.16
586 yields 27.81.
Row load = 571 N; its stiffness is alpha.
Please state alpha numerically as 30.19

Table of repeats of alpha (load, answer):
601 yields 27.29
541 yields 22.82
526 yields 26.09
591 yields 28.85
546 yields 16.1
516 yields 25.91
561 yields 25.07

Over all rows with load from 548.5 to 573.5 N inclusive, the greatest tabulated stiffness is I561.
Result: 30.19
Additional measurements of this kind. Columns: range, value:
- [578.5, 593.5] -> 29.77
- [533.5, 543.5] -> 25.46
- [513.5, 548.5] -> 27.17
